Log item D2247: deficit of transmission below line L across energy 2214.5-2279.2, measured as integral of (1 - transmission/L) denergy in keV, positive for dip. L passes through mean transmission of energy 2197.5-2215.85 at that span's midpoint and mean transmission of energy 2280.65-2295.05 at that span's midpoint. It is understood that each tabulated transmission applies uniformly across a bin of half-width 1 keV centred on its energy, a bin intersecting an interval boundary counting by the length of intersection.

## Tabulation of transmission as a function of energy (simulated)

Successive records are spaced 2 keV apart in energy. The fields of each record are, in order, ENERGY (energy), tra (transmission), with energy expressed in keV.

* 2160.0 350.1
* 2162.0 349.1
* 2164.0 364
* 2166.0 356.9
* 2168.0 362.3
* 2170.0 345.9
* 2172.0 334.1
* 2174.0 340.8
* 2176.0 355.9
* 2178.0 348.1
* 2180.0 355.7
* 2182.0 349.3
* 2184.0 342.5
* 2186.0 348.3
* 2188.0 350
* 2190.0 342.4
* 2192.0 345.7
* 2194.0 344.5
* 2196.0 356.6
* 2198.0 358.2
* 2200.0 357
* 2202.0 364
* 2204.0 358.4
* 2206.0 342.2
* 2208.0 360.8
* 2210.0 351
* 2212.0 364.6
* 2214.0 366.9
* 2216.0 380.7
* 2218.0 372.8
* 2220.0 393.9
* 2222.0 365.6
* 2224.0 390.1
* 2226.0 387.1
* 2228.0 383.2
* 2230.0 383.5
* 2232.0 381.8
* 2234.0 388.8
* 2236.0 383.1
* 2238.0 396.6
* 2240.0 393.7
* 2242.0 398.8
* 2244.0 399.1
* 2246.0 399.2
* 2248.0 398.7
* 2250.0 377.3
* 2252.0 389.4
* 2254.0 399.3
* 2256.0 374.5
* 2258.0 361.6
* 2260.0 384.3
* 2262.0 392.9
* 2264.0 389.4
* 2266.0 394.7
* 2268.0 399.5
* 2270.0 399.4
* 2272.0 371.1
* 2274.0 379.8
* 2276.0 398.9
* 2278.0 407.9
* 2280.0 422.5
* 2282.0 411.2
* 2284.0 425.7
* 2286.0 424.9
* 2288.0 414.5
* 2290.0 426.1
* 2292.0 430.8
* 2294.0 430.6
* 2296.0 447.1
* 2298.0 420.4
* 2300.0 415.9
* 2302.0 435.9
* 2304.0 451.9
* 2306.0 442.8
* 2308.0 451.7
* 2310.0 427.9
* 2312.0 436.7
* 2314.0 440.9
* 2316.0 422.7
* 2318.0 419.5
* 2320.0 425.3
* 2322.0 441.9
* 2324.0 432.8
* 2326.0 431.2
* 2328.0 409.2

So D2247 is 0.43 keV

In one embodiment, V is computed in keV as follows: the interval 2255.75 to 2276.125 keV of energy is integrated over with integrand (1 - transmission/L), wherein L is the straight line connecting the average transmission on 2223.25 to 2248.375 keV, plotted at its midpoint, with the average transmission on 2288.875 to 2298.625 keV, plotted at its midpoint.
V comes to 1.28 keV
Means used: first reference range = 391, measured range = 386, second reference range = 431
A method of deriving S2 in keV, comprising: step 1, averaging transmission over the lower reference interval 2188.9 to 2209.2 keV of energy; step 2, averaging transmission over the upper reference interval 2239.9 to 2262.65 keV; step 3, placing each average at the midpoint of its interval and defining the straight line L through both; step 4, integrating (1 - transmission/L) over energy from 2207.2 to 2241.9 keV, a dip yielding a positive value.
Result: -0.9 keV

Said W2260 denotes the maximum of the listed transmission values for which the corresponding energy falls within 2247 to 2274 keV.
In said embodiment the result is 399.5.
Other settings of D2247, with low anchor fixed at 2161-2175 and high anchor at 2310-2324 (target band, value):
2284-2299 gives -0.4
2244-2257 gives 0.2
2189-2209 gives 0.8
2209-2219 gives 0.2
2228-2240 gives 0.0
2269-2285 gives 0.3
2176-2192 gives 0.5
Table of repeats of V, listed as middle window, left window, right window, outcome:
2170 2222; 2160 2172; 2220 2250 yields 1.91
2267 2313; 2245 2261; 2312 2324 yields -1.02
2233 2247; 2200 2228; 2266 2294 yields -0.34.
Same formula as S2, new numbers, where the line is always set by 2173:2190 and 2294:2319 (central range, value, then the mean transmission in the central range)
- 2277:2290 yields 0.00 keV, 418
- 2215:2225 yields -0.15 keV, 381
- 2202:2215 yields 0.32 keV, 358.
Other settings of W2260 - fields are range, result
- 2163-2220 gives 393.9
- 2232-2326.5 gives 451.9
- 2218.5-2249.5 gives 399.2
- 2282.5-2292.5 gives 430.8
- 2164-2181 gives 364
